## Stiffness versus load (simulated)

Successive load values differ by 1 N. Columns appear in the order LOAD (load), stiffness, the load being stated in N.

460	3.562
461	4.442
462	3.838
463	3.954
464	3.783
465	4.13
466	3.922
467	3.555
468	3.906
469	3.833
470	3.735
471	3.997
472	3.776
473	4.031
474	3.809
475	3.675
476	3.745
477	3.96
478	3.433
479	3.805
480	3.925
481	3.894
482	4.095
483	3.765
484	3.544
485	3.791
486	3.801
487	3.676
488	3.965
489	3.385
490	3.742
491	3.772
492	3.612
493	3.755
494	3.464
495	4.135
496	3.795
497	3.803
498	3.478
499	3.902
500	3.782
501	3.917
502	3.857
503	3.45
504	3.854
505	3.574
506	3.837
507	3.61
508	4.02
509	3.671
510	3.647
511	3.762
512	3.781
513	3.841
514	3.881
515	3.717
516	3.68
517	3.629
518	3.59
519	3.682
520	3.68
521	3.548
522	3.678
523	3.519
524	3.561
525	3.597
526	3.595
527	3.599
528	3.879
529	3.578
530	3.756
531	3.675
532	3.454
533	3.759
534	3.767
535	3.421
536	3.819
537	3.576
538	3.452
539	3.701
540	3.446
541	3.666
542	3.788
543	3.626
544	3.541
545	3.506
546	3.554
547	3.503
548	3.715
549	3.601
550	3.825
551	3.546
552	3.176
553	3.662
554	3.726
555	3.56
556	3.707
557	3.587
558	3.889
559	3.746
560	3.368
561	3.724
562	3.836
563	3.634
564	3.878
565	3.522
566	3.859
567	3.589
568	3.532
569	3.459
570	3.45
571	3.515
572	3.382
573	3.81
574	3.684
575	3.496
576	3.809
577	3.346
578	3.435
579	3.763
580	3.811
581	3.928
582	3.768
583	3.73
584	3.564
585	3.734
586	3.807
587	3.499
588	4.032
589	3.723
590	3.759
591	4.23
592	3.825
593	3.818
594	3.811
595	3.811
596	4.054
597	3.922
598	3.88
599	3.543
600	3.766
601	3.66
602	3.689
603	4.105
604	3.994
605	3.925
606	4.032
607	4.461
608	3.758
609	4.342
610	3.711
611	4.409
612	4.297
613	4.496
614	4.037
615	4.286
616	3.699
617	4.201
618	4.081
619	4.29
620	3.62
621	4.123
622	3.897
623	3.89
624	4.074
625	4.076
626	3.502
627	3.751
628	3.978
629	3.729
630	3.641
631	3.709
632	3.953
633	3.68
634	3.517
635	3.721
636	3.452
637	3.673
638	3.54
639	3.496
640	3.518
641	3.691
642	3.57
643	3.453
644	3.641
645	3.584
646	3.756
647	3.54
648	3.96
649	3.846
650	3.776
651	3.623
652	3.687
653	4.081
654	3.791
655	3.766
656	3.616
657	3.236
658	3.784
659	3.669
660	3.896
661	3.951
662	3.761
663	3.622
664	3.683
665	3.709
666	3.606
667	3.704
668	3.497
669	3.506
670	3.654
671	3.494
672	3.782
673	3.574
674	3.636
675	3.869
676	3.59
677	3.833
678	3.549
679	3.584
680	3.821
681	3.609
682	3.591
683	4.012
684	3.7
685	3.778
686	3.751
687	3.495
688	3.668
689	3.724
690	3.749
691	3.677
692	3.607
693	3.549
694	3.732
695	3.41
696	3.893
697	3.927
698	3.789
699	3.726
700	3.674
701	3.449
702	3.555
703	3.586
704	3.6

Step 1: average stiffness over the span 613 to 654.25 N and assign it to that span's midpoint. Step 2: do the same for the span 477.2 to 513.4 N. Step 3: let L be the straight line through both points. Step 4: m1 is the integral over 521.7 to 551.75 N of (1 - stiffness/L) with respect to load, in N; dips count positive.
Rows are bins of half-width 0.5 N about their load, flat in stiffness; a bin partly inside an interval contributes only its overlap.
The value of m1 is 1.2 N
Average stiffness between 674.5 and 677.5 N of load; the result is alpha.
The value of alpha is 3.76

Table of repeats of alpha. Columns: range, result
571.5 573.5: 3.6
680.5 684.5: 3.73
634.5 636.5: 3.59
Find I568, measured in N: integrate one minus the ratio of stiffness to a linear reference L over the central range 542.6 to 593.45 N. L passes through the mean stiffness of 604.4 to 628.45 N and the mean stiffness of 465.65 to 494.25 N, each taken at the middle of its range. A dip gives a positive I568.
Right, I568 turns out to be 3.6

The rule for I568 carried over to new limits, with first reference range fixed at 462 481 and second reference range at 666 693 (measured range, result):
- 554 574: 0.65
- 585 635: -2.59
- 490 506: 0.28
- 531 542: 0.48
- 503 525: 0.61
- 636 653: 0.19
